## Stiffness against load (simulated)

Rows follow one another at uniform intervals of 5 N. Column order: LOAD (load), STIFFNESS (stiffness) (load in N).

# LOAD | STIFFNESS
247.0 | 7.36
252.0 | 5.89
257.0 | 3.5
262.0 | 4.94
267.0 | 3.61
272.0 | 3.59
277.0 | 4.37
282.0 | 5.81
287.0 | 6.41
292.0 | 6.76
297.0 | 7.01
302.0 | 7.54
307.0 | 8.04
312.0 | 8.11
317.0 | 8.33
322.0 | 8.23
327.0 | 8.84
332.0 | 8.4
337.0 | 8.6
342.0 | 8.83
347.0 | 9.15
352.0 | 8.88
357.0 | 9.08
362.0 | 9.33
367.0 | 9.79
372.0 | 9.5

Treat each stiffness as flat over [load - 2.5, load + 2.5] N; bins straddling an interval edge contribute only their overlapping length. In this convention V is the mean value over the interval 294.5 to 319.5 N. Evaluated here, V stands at 7.81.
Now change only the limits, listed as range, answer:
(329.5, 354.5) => 8.77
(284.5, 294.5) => 6.58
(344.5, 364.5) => 9.11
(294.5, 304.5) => 7.28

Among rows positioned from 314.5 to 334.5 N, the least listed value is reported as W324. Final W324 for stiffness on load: 8.23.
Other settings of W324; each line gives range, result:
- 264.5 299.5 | 3.59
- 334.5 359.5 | 8.6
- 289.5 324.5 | 6.76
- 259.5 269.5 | 3.61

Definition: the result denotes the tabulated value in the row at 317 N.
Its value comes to 8.33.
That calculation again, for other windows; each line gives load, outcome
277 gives 4.37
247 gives 7.36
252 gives 5.89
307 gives 8.04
